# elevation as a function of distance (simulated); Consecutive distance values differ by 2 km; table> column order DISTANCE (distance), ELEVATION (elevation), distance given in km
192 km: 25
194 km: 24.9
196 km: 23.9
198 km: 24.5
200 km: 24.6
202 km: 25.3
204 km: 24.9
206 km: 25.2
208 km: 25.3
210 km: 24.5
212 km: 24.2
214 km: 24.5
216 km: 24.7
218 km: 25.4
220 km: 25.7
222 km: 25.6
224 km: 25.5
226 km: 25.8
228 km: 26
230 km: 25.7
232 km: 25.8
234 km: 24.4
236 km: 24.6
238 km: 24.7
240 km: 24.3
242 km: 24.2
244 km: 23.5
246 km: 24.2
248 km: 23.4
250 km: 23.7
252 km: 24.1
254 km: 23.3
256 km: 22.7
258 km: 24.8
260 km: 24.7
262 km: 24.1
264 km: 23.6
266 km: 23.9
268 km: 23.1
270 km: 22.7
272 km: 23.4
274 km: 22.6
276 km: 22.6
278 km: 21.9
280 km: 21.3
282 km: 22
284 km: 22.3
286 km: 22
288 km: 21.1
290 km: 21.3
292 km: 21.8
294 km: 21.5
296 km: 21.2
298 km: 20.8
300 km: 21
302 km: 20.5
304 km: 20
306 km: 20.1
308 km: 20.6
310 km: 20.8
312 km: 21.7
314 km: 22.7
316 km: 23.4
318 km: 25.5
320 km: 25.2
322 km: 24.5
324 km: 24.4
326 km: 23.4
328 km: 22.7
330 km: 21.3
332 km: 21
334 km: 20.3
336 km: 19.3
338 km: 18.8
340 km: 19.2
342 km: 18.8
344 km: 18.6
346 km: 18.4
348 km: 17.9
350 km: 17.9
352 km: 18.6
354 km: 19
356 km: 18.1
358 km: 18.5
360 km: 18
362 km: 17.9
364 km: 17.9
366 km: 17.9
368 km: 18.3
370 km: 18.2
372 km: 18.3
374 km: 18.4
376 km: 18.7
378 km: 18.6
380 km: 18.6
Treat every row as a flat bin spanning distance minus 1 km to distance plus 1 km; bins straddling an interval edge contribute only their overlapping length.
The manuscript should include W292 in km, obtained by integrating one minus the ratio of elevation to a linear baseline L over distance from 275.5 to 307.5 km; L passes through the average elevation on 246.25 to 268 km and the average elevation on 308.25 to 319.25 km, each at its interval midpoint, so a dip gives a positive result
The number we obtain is 2.6 km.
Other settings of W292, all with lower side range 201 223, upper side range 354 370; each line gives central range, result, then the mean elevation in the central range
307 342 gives -3.65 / 22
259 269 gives -0.55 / 23.9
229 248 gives -0.58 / 24.5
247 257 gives -0.11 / 23.4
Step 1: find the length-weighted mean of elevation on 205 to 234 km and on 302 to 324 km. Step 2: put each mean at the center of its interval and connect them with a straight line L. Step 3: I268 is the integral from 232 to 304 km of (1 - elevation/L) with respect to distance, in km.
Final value 2.8 km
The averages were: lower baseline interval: 25.2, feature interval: 22.9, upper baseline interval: 22.4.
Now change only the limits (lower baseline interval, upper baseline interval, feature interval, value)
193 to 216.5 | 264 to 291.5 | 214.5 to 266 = -2.2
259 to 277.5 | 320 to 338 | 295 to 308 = 1.2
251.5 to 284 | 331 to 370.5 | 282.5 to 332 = -2.6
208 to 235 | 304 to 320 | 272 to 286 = 0.7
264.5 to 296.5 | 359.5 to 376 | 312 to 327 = -2.7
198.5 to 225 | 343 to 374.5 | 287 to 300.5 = 0.0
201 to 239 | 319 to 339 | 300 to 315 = 1.2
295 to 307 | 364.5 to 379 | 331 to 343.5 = -0.1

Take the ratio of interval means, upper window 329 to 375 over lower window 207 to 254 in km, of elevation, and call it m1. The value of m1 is 0.8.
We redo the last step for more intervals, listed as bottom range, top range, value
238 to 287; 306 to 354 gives 0.90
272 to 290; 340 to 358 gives 0.84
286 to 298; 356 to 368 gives 0.84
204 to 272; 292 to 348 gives 0.87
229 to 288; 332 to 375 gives 0.79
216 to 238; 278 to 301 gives 0.85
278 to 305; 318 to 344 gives 1.01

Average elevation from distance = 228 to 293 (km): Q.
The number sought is 23.4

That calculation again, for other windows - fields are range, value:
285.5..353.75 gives 21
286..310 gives 20.9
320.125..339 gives 21.9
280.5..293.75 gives 21.7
